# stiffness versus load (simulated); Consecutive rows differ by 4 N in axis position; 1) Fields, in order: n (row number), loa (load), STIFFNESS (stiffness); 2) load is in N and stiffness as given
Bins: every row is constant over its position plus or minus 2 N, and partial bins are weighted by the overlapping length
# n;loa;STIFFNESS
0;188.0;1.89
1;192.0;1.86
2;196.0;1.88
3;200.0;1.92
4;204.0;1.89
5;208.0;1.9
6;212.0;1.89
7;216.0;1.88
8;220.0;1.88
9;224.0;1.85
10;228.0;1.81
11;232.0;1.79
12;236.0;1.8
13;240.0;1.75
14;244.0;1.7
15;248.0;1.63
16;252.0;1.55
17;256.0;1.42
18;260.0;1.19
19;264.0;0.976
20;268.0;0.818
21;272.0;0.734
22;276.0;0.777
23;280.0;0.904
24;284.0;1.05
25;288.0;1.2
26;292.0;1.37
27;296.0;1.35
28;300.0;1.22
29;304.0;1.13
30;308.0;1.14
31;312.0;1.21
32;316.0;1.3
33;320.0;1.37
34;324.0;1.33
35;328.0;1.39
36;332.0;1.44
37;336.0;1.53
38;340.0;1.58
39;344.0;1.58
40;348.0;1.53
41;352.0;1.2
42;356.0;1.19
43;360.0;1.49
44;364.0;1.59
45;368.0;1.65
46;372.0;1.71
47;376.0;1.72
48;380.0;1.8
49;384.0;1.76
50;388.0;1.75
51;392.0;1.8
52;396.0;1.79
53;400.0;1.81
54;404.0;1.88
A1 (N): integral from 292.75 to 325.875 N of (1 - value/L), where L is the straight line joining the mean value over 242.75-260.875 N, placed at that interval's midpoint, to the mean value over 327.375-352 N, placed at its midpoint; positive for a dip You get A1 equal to 5.2 N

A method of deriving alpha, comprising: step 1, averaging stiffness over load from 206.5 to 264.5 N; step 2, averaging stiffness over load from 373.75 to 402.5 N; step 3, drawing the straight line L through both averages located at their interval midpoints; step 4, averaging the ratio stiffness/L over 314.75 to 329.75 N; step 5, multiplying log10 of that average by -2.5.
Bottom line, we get 0.27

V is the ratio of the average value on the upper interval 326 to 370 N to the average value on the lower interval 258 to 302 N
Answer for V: 1.40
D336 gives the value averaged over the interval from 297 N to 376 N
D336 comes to 1.41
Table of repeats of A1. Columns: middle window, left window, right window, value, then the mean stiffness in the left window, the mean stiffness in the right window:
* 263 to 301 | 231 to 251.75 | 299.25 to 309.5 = 8.39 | 1.72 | 1.16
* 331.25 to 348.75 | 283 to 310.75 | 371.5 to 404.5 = -0.68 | 1.21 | 1.78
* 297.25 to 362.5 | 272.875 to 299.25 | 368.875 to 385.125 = 2.30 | 1.1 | 1.74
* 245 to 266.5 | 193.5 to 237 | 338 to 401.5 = 5.31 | 1.86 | 1.62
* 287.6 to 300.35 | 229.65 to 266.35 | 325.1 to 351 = 1.74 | 1.53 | 1.49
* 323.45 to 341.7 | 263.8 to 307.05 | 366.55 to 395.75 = -0.87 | 1.05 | 1.75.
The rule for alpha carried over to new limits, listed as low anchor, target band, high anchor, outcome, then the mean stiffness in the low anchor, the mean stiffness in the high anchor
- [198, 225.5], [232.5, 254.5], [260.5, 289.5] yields -0.197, 1.89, 0.932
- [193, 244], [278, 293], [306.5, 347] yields 0.367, 1.85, 1.39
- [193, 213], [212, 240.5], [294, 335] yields -0.038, 1.89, 1.29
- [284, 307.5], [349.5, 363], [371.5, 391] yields 0.207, 1.23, 1.75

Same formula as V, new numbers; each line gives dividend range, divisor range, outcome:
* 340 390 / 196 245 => 0.86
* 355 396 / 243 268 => 1.23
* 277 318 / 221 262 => 0.71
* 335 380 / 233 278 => 1.17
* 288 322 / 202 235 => 0.68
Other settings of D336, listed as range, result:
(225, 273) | 1.45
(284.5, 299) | 1.27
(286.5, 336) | 1.3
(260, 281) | 0.872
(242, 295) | 1.18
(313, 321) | 1.31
